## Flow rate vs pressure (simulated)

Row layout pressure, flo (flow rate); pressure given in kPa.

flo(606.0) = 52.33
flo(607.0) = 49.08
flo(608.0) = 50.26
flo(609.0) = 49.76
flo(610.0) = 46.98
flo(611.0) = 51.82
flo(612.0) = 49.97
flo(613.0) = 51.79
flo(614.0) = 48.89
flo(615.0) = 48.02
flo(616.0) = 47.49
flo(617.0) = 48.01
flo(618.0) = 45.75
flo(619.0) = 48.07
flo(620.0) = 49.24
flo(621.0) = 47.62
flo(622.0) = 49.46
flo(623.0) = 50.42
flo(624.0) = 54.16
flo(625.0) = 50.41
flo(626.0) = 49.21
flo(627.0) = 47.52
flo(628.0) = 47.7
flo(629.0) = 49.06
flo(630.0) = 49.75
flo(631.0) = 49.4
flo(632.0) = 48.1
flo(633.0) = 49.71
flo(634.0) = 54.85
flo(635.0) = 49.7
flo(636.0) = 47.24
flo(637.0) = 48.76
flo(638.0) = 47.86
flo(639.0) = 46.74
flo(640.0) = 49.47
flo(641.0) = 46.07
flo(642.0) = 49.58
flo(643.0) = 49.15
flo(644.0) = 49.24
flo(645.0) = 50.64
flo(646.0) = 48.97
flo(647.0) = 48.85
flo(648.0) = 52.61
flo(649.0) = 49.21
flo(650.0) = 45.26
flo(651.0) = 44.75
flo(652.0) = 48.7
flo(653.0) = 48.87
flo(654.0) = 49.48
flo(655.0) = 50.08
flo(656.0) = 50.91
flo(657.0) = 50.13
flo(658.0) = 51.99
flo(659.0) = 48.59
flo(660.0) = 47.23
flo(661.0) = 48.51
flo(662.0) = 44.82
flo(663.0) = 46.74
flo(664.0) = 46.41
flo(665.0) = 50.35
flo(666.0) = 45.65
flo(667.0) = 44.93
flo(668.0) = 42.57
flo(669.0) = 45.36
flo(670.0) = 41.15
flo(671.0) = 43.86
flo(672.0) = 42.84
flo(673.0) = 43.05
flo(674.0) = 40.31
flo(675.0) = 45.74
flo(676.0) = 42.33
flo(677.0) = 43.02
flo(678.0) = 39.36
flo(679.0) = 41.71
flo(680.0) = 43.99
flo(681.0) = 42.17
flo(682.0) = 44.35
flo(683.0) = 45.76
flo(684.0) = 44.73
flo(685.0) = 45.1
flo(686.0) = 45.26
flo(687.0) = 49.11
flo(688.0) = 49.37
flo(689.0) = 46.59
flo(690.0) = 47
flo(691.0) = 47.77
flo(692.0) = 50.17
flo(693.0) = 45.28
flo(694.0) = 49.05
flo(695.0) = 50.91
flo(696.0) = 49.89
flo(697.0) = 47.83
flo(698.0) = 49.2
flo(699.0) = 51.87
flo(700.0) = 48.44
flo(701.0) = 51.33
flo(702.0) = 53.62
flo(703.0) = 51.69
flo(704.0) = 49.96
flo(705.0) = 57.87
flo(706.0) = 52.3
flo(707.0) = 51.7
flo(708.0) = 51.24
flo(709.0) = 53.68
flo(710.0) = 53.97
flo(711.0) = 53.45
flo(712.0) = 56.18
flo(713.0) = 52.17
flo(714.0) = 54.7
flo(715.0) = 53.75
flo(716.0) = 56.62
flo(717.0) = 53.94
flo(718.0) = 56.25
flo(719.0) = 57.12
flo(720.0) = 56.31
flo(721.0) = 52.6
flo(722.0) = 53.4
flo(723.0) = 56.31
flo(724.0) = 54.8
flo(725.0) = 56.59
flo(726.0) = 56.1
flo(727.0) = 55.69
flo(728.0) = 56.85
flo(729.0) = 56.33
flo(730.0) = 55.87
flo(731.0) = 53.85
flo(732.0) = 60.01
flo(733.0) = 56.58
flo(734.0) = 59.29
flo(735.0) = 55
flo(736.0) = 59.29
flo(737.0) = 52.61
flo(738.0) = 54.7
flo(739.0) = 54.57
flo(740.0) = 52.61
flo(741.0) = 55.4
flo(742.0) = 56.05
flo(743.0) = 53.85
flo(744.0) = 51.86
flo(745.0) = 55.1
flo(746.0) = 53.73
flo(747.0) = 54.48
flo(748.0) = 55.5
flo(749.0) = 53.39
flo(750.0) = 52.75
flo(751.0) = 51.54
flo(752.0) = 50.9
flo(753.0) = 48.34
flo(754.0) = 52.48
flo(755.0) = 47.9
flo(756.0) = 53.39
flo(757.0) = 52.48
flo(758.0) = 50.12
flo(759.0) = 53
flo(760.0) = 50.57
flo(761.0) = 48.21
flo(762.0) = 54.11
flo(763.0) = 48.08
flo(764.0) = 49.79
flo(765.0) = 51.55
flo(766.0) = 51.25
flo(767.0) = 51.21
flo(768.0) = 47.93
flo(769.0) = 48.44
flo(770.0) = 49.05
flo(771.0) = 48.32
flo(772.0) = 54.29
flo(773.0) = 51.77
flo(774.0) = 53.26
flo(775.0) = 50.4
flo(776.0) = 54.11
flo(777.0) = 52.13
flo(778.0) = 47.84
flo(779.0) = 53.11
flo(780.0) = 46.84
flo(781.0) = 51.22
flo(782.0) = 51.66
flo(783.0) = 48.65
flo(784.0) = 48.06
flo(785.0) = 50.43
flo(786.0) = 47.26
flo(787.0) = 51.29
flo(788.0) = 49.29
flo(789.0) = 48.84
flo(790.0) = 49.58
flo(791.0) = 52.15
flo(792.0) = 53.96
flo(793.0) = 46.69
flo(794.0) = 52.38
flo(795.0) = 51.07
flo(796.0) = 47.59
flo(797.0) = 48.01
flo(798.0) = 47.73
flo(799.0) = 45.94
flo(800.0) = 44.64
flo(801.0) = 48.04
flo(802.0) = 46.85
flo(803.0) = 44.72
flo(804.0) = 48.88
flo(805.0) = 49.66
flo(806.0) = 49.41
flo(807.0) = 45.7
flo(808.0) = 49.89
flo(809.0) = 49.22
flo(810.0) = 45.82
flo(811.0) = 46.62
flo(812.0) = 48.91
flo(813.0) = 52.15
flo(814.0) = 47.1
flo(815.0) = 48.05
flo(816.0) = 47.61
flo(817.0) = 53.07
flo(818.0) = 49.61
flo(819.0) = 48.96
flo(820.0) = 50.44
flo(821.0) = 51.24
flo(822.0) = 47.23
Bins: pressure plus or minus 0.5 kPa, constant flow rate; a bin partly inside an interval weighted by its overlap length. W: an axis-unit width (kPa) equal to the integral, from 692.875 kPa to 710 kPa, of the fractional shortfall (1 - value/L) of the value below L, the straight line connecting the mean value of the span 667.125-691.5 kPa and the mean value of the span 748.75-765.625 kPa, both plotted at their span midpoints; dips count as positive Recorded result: -1.8 kPa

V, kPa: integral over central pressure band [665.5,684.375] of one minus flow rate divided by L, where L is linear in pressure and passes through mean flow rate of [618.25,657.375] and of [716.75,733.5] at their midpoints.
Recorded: 3.15 kPa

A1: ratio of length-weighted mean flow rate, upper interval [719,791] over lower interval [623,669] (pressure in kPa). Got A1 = 1.08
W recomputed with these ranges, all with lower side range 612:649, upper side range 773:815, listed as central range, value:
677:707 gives 0.7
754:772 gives -0.5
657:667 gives 0.3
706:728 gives -2.4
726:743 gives -2.3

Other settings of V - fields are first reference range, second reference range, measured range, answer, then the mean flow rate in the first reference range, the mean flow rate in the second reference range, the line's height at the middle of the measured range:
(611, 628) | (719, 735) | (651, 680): 3.5 kPa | 49.2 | 56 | 52.1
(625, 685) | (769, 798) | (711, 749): -4.9 kPa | 47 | 50.3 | 48.9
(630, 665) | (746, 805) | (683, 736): -3.3 kPa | 48.8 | 50.3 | 49.5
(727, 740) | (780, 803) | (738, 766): 0.8 kPa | 56.1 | 49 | 53.8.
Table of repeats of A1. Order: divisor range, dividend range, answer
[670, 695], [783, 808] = 1.08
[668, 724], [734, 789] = 1.05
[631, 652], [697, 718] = 1.08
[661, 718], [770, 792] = 1.05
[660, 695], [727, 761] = 1.19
